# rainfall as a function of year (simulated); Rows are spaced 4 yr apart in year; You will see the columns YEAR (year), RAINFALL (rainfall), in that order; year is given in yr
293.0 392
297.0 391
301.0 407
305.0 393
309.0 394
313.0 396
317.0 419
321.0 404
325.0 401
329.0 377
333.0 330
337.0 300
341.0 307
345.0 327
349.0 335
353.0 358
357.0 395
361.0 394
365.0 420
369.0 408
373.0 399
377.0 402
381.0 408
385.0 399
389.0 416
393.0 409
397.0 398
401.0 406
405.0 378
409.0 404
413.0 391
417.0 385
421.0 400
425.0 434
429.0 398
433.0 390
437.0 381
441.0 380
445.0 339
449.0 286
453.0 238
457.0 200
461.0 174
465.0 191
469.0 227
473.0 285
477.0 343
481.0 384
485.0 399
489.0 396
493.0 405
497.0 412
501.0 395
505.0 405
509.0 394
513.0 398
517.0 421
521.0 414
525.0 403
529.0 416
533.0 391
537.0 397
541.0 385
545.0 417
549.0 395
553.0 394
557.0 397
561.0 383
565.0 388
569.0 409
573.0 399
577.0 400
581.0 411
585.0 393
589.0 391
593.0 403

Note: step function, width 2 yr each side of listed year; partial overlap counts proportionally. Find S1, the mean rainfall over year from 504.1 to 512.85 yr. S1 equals 398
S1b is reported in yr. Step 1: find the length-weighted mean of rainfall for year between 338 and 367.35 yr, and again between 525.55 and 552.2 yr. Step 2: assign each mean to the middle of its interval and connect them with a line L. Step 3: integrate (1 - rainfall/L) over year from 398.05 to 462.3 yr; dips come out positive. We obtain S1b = 4.22 yr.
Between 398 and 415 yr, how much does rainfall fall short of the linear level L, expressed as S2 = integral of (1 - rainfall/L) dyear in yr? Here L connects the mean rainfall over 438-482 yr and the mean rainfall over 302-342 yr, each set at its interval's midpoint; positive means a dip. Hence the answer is -4.3 yr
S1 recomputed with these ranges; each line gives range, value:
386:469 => 348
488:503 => 402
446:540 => 347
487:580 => 401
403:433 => 398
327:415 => 380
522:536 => 404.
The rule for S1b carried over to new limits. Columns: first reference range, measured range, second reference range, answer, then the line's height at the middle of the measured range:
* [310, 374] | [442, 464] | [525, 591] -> 7.69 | 386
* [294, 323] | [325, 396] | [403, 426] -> 3.94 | 399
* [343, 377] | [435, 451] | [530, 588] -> 1.70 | 388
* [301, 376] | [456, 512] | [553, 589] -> 8.17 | 389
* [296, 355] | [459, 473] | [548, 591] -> 6.37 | 385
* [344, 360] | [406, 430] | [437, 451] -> -3.81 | 346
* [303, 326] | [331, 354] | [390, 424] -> 4.34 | 400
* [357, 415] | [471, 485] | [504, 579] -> 1.91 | 401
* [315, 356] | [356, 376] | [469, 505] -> -2.45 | 360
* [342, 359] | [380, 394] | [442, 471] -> -4.24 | 313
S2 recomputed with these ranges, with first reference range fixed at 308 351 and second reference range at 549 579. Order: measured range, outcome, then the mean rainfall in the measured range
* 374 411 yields -3.1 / 402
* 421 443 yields -1.2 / 397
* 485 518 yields -1.3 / 402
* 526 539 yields -0.3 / 401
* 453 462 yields 4.3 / 200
